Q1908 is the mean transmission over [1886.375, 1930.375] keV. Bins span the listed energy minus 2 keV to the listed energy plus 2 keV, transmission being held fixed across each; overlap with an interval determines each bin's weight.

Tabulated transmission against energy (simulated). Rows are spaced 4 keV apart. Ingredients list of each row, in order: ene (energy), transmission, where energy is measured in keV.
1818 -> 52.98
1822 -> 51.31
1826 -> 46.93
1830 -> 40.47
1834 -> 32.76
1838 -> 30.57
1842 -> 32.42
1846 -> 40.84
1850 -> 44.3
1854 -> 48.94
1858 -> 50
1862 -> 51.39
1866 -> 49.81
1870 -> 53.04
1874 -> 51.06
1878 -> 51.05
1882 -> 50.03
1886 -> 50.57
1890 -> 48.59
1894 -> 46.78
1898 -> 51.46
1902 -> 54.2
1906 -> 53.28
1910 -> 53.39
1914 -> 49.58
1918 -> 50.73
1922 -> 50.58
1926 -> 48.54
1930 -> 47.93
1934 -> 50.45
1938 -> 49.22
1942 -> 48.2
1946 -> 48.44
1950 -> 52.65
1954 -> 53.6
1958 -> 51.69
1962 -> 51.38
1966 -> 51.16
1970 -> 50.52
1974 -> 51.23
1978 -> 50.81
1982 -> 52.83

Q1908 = 50.6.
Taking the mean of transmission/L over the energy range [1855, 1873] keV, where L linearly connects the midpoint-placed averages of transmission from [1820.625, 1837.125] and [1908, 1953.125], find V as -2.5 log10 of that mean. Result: -0.144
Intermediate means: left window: 41.7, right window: 50.1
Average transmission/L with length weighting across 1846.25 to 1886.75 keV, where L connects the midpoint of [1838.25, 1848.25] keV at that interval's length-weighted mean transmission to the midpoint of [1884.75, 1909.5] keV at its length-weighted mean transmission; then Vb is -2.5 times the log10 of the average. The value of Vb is -0.18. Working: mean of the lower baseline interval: 35.8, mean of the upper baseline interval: 51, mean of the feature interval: 49.6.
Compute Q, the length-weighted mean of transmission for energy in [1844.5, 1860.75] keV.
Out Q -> 46.4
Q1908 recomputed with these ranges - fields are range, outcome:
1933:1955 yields 50.3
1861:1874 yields 51.4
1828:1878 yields 44.1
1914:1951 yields 49.6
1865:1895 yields 50.2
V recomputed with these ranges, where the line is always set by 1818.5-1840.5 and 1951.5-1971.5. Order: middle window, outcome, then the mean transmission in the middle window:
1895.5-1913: -0.12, 52.7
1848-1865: -0.13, 48.7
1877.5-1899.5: -0.09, 49.6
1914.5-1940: -0.01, 49.6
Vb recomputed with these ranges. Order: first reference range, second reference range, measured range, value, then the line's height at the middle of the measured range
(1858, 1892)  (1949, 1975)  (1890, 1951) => 0.020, 51.2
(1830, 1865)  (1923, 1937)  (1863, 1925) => -0.116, 45.8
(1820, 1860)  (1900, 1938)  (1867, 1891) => -0.101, 46.3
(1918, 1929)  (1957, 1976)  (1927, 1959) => 0.003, 50.3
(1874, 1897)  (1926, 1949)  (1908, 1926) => -0.034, 49.2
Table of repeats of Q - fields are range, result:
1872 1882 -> 50.9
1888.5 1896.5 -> 47.9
